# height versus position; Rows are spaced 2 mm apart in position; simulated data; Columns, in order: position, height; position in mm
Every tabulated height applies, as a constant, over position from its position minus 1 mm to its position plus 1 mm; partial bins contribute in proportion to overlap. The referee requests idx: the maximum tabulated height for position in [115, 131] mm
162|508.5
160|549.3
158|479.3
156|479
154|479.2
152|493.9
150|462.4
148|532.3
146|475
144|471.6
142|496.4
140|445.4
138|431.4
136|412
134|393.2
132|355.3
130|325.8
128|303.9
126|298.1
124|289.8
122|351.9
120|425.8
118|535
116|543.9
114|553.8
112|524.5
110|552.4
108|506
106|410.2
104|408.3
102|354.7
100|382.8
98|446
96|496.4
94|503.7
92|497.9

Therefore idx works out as 543.9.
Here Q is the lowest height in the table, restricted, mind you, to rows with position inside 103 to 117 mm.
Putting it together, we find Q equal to 408.3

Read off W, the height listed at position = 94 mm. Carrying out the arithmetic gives 503.7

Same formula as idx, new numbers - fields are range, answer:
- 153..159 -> 479.3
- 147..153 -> 532.3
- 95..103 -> 496.4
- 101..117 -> 553.8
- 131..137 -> 412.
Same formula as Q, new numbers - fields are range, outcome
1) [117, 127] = 289.8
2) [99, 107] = 354.7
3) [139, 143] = 445.4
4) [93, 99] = 446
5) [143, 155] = 462.4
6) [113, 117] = 543.9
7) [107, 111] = 506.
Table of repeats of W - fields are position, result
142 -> 496.4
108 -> 506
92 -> 497.9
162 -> 508.5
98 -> 446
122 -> 351.9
